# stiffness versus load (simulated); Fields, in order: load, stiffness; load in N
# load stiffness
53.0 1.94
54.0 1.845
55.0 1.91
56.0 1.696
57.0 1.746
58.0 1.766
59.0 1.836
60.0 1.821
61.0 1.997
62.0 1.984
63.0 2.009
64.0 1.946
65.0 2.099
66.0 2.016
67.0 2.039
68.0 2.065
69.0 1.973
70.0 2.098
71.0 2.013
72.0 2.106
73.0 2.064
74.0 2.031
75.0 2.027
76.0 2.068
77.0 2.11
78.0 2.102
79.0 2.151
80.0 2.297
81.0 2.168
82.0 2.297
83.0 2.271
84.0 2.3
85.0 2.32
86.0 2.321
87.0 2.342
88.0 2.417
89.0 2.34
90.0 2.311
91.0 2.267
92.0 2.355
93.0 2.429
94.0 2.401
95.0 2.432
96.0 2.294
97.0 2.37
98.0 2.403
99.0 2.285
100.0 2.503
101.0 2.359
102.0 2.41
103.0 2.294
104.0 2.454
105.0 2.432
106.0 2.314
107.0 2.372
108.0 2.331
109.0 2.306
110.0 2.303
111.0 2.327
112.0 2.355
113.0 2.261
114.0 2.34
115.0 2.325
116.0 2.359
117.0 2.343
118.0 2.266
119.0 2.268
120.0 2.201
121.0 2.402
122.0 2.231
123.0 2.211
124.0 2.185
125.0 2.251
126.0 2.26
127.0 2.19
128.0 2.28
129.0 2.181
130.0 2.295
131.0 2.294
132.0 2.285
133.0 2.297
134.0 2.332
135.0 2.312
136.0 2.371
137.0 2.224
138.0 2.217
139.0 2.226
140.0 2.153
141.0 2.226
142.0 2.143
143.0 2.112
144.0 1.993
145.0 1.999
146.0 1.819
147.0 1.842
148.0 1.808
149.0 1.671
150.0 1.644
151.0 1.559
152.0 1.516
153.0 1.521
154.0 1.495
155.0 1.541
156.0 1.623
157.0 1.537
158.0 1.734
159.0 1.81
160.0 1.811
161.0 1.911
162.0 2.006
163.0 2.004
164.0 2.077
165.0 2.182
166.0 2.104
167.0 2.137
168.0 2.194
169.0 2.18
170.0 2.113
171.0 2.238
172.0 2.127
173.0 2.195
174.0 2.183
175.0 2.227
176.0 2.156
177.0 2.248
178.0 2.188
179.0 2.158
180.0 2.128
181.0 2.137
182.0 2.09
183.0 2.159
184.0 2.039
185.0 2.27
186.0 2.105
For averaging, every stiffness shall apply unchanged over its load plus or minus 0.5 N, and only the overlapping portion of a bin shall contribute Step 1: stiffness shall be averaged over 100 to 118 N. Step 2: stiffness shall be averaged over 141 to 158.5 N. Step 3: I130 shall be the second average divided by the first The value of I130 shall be 0.7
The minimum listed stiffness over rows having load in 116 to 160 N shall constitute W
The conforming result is 1.495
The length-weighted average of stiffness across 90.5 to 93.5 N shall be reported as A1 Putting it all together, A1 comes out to 2.35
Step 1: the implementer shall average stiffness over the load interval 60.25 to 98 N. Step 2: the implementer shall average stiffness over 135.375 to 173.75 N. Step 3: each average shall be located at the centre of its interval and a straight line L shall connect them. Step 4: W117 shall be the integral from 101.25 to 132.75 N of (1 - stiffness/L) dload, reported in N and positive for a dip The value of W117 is -3.55 N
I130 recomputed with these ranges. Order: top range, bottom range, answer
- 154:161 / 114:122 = 0.73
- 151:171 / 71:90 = 0.85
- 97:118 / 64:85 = 1.11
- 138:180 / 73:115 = 0.85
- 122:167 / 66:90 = 0.93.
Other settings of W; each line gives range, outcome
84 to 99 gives 2.267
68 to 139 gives 1.973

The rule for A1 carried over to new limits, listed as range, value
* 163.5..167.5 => 2.12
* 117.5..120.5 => 2.24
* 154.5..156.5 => 1.58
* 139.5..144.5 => 2.13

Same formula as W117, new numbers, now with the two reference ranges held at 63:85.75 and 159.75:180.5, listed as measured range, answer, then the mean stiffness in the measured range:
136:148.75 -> 0.33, 2.07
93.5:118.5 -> -2.76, 2.35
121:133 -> -0.73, 2.25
